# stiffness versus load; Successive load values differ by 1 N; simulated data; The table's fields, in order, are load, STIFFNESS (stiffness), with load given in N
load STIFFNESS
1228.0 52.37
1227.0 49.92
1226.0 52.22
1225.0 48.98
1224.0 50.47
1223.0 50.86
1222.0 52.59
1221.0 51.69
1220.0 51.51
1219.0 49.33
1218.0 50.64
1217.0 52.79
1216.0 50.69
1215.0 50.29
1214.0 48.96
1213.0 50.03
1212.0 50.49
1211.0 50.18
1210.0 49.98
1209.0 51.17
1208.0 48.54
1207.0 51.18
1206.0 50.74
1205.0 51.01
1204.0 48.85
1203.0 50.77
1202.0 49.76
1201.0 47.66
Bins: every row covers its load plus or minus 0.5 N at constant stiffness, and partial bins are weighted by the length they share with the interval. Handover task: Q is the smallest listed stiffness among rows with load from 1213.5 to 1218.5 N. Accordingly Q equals 48.96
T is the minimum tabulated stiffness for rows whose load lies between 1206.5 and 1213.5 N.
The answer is 48.54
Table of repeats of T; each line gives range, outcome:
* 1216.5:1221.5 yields 49.33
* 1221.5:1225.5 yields 48.98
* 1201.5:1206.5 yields 48.85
